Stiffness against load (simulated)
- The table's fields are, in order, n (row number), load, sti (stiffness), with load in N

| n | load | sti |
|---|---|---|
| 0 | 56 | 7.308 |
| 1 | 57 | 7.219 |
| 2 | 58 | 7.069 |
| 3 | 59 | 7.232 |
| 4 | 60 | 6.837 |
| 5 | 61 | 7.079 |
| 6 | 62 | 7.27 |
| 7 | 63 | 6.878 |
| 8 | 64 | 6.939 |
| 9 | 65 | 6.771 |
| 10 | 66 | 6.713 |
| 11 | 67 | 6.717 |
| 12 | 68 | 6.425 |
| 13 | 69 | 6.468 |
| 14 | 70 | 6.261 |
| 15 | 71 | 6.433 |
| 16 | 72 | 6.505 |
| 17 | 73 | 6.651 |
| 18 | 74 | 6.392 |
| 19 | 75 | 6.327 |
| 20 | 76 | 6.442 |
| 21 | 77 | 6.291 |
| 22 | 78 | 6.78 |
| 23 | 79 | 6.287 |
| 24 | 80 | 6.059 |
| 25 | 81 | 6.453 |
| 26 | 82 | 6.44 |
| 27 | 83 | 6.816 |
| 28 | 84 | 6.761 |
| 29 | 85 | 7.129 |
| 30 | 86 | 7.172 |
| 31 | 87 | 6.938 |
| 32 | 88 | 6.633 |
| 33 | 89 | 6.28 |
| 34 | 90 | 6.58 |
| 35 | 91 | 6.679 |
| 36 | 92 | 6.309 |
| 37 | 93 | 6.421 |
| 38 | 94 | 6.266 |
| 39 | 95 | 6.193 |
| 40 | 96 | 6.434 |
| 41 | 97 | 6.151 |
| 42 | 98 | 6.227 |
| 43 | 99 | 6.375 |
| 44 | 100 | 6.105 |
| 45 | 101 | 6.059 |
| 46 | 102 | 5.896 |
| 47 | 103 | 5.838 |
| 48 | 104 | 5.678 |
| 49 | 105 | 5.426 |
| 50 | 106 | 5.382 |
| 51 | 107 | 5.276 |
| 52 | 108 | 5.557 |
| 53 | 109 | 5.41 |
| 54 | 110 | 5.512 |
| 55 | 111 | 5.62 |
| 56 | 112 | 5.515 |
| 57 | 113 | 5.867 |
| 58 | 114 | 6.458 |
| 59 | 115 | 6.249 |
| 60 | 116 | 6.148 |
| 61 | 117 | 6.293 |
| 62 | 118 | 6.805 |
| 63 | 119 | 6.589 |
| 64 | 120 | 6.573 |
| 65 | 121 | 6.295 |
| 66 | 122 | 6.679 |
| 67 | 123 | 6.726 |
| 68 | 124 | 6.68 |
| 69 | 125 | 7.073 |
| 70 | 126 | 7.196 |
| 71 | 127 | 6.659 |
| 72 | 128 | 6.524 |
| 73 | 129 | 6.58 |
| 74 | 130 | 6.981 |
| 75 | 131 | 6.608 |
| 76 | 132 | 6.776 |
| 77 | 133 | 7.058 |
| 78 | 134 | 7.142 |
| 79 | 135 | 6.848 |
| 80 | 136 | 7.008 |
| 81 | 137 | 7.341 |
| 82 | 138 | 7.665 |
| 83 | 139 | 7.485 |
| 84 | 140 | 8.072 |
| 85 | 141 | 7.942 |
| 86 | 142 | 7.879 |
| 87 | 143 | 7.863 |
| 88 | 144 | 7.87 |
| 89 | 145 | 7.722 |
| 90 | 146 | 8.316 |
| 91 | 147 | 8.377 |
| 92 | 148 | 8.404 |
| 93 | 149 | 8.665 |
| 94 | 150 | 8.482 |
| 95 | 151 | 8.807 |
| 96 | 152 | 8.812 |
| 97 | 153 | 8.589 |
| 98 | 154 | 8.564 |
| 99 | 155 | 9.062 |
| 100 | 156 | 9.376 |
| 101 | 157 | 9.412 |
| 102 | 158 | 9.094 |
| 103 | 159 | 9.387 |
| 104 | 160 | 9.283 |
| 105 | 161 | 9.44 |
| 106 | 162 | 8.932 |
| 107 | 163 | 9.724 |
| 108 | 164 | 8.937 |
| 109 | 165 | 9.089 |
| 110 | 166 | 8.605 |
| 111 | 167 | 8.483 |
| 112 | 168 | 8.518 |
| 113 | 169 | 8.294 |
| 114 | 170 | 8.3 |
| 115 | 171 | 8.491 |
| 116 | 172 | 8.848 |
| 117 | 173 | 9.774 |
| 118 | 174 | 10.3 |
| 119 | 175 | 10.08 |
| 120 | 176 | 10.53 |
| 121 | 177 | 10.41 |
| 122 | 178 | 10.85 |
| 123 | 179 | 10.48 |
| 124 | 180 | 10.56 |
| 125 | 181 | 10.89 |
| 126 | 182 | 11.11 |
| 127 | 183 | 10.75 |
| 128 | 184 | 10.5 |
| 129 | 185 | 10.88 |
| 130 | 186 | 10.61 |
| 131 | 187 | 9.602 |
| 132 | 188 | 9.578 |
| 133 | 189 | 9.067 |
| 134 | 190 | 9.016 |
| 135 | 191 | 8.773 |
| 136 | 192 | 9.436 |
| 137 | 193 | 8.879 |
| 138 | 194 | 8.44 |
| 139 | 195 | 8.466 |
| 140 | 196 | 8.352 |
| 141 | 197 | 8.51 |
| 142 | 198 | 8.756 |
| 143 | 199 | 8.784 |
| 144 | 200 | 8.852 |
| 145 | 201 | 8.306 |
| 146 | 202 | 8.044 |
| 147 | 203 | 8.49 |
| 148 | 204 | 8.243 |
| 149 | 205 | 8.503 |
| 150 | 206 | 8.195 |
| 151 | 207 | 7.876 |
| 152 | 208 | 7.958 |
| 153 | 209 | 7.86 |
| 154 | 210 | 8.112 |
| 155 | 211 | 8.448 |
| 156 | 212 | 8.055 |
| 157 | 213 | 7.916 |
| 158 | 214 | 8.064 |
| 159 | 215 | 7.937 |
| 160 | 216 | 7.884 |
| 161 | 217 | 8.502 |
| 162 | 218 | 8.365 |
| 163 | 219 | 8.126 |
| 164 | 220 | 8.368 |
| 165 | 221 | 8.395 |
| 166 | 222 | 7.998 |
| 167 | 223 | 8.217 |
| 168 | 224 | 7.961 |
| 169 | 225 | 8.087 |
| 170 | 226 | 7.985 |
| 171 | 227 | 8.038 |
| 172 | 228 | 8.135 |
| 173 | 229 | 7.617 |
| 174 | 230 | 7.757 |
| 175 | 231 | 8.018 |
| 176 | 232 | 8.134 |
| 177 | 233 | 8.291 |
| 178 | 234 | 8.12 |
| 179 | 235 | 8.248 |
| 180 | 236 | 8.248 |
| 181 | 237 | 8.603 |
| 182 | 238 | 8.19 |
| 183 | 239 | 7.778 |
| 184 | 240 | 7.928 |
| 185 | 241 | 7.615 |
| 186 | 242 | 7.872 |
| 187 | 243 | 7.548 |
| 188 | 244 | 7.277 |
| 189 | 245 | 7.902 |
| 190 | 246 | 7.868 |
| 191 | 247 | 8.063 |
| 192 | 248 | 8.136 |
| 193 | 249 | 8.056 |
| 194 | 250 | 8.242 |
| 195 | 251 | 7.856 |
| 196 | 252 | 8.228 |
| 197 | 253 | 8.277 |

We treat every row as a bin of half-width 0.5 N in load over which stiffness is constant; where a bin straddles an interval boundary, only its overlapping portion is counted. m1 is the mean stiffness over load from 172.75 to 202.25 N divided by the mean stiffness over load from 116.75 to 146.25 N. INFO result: 1.36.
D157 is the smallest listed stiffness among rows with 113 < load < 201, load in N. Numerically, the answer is 5.867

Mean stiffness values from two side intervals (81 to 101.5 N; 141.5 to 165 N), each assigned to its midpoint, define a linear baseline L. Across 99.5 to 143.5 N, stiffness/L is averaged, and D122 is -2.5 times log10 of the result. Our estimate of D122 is 0.17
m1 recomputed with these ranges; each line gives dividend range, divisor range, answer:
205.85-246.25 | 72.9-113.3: 1.29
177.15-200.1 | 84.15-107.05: 1.54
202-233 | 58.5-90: 1.22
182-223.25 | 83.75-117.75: 1.42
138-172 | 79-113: 1.40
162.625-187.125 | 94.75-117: 1.66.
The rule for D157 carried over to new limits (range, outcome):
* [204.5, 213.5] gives 7.86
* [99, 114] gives 5.276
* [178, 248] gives 7.277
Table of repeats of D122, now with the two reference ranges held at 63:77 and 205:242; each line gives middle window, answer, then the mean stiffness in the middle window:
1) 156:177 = -0.22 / 9.21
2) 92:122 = 0.15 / 6.04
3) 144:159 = -0.18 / 8.69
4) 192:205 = -0.09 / 8.55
